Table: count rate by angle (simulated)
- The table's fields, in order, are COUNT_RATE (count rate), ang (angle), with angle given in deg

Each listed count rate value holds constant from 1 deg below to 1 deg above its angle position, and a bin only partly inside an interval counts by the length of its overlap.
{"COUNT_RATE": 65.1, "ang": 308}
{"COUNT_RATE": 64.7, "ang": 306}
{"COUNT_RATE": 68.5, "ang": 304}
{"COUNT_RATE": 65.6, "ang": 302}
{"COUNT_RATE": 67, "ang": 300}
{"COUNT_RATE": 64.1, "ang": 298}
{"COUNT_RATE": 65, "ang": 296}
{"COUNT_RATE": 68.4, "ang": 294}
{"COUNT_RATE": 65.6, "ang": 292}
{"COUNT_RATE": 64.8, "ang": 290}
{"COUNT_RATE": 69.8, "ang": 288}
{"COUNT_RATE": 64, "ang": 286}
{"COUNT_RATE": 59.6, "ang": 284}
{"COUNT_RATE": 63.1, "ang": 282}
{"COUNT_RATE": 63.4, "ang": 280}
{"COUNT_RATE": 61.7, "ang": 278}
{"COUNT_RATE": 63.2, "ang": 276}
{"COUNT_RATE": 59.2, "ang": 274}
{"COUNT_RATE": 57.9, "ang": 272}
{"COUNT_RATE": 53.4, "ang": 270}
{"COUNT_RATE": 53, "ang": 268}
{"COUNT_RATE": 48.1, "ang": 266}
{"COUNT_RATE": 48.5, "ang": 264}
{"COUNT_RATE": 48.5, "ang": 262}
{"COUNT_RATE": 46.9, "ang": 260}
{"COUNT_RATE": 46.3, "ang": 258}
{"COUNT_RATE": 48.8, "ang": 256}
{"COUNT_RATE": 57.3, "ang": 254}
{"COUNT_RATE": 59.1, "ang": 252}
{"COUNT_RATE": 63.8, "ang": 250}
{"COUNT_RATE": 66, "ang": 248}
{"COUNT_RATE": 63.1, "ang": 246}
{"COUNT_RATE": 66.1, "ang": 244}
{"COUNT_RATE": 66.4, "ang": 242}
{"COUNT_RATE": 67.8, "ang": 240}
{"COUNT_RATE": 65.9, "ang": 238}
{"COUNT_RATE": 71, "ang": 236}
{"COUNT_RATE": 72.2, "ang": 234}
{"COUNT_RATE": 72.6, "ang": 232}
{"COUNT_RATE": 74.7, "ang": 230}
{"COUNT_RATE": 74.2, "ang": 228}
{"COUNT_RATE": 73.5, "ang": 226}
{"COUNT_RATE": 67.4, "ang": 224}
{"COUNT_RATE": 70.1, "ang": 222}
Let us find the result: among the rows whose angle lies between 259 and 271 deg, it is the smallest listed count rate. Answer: 46.9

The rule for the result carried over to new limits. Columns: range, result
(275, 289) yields 59.6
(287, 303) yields 64.1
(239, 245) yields 66.1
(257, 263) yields 46.3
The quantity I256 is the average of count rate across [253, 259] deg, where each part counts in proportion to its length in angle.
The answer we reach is 50.8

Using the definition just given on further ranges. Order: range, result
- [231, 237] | 71.9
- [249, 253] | 61.5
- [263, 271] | 50.8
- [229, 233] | 73.7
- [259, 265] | 48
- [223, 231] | 72.5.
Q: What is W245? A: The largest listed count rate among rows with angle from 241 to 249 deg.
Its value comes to 66.4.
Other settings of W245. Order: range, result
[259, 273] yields 57.9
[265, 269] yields 53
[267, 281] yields 63.4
